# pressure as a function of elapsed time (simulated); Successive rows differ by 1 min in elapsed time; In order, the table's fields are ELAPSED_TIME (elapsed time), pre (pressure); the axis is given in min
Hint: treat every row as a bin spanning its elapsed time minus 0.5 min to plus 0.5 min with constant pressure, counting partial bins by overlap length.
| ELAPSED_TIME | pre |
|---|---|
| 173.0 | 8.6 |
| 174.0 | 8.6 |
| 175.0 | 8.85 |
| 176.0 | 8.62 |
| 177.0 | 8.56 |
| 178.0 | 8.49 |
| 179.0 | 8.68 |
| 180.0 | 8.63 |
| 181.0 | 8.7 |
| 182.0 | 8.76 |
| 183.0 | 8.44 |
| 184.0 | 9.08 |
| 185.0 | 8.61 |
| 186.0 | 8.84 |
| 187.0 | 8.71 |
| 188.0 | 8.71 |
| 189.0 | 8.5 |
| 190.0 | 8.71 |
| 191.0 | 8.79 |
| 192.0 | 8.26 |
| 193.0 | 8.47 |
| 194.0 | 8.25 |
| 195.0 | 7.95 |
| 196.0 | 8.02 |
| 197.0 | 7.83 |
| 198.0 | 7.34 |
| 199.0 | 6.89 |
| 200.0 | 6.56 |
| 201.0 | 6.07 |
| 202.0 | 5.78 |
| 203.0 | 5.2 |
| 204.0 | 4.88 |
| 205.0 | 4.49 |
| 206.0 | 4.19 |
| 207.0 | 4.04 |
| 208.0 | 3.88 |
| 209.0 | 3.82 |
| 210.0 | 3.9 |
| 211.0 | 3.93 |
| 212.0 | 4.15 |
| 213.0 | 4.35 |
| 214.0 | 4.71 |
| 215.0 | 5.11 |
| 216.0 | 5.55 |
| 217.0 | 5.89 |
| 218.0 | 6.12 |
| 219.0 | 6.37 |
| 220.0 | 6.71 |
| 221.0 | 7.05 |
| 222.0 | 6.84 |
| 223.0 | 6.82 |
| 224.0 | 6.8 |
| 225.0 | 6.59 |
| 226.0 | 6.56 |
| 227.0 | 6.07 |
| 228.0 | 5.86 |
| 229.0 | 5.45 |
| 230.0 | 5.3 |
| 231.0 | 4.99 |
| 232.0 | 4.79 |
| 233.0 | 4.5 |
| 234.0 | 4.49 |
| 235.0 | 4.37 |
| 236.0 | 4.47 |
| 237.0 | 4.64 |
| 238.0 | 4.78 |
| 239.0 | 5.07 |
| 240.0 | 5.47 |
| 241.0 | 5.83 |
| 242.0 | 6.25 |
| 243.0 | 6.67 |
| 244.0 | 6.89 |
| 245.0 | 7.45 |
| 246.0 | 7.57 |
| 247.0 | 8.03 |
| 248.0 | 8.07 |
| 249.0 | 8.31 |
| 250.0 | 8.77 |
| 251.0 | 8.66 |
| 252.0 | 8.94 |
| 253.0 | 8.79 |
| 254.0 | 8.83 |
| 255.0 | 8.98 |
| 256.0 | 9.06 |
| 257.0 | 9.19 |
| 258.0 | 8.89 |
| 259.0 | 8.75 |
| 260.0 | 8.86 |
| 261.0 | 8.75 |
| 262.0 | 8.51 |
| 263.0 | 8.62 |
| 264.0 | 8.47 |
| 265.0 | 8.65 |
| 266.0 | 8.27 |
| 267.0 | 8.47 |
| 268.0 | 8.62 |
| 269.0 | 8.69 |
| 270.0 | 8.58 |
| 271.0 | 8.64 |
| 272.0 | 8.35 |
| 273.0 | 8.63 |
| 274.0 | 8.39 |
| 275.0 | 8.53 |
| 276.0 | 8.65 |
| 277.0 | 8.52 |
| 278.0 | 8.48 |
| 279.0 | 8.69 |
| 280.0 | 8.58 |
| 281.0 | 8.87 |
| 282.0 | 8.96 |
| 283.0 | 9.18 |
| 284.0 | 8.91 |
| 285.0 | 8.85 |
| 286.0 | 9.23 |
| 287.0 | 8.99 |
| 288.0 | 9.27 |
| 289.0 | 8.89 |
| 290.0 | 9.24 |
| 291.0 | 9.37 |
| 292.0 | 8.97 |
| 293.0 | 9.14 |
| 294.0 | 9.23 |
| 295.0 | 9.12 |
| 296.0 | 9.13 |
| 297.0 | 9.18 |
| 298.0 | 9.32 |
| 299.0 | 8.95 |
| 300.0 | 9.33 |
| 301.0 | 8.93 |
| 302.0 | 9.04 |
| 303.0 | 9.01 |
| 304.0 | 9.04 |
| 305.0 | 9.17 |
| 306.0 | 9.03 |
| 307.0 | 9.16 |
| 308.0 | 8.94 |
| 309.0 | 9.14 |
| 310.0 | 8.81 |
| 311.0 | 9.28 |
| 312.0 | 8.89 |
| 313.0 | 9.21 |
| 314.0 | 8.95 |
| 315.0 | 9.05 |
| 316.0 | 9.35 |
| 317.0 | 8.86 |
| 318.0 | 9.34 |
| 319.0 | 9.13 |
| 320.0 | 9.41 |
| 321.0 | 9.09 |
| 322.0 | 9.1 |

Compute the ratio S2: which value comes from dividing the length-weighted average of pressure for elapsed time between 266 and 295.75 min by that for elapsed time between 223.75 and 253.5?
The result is 1.39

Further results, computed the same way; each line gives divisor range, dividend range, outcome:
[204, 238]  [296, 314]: 1.74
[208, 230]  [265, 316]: 1.59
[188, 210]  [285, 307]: 1.39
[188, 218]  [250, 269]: 1.43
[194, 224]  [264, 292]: 1.53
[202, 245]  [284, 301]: 1.70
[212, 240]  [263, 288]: 1.57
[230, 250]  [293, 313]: 1.52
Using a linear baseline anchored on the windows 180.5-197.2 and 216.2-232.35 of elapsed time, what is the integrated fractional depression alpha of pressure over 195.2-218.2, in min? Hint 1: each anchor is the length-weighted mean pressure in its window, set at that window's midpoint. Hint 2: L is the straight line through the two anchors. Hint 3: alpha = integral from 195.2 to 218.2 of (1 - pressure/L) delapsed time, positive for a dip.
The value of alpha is 6.2 min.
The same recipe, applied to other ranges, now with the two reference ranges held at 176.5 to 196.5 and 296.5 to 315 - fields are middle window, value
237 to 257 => 3.08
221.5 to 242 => 7.61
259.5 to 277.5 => 0.70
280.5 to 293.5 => -0.10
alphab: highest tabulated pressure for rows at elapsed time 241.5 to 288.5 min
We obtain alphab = 9.27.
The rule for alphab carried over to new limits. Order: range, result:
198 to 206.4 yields 7.34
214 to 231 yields 7.05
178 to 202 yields 9.08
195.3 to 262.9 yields 9.19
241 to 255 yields 8.98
